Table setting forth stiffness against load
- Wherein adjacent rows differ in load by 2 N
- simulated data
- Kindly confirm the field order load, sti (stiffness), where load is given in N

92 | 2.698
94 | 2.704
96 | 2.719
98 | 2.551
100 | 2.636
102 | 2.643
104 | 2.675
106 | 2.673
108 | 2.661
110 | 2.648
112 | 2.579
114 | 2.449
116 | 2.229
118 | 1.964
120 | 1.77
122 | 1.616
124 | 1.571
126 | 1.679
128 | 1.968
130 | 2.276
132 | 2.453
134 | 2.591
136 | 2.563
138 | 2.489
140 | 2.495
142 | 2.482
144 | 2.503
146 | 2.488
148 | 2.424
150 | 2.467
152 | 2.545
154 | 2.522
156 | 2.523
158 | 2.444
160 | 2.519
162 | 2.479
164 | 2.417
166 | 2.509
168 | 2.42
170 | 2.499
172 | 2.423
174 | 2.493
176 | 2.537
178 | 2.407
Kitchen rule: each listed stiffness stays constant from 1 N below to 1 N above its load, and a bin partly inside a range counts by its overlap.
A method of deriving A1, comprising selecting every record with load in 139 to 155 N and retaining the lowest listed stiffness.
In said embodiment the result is 2.424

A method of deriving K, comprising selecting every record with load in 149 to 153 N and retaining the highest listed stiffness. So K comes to 2.545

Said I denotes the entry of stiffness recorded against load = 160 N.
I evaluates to 2.519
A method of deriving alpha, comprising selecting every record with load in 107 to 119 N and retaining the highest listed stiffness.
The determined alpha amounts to 2.661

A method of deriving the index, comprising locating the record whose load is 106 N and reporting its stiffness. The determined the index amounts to 2.673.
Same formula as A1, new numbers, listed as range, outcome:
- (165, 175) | 2.42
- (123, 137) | 1.571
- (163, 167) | 2.417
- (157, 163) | 2.444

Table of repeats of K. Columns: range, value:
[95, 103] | 2.719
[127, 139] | 2.591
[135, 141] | 2.563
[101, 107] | 2.675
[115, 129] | 2.229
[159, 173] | 2.519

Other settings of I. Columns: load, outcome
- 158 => 2.444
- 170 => 2.499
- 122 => 1.616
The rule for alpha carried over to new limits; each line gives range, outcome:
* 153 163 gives 2.523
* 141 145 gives 2.503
